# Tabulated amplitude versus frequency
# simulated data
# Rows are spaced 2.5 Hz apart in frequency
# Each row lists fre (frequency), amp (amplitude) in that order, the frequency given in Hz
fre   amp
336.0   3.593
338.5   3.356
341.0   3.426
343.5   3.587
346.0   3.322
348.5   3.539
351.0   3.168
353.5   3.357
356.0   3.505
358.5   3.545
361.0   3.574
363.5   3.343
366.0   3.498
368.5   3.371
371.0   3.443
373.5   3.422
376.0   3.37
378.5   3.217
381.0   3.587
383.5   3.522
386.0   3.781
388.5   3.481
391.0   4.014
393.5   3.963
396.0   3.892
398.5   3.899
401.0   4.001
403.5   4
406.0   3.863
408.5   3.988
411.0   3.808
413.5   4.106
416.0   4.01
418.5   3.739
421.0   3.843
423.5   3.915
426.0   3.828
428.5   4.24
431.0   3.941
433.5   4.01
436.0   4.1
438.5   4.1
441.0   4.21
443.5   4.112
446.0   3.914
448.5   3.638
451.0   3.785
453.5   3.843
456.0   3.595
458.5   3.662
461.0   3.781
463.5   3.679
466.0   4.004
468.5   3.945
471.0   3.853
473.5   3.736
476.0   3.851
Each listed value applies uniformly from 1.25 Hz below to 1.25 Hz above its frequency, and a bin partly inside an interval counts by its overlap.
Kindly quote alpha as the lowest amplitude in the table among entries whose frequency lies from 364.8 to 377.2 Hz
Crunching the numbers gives 3.37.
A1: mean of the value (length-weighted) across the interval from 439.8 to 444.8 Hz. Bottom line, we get 4.16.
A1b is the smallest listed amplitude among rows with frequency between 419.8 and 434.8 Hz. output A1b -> 3.828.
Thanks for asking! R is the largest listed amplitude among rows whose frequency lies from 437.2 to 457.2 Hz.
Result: 4.21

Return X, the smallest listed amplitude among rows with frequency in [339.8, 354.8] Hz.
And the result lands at 3.168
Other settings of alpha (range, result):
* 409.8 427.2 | 3.739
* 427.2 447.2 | 3.914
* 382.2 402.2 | 3.481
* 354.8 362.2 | 3.505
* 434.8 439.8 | 4.1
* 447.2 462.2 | 3.595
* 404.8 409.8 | 3.863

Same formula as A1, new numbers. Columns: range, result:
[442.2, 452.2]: 3.86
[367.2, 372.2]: 3.41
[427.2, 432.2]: 4.09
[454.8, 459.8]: 3.63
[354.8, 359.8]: 3.53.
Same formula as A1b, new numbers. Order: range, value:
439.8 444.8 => 4.112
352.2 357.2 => 3.357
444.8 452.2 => 3.638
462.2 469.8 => 3.679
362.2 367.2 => 3.343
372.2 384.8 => 3.217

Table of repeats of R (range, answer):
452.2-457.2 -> 3.843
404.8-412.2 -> 3.988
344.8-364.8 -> 3.574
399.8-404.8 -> 4.001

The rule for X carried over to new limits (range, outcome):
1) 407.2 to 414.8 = 3.808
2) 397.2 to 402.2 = 3.899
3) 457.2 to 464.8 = 3.662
